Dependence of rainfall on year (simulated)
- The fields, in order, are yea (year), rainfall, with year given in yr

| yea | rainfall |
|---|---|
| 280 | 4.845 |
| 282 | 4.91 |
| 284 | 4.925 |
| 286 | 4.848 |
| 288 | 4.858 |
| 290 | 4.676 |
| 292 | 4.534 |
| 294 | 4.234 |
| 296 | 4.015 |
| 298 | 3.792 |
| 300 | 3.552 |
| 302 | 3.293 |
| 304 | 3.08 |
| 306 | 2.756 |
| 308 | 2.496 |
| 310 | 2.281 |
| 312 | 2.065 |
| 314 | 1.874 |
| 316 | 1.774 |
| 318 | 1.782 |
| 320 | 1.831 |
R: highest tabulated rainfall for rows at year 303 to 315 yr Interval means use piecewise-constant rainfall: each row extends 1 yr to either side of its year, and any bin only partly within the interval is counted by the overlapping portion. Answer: 3.08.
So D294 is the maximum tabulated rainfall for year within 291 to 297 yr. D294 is 4.534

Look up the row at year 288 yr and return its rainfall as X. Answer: 4.858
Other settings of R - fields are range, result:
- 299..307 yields 3.552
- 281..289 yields 4.925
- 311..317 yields 2.065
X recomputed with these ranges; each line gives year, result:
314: 1.874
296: 4.015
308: 2.496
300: 3.552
